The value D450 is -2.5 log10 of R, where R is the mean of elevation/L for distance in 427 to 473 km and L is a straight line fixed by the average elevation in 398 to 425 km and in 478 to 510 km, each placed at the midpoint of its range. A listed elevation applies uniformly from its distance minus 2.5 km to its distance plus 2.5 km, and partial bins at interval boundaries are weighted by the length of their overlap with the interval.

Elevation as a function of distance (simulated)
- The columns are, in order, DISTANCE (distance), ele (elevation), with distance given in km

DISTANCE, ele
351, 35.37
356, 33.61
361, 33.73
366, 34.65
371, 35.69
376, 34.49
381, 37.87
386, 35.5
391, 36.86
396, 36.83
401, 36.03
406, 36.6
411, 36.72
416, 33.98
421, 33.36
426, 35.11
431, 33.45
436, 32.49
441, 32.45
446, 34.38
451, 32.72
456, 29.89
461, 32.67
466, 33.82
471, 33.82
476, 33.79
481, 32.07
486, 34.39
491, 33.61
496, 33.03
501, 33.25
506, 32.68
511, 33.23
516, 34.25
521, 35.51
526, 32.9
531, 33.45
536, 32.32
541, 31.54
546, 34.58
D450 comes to 0.046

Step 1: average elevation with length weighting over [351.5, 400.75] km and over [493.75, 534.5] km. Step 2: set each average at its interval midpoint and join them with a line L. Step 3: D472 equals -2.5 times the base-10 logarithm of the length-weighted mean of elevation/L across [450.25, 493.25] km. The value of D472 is 0.04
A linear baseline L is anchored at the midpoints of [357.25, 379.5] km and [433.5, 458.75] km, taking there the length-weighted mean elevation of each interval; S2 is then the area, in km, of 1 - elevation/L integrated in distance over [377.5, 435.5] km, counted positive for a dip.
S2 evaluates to -3.4 km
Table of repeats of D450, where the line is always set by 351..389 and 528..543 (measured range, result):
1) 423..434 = 0.00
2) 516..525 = -0.06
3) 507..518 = -0.02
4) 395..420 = -0.04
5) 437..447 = 0.03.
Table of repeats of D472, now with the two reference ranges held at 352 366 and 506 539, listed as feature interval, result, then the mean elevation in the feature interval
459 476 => 0.006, 33.5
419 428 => -0.013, 34.2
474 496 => 0.007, 33.4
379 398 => -0.086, 36.7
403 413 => -0.085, 36.6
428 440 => 0.026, 33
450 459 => 0.086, 31.1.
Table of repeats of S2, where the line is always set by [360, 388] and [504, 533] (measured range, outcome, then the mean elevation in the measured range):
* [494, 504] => 0.2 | 33.1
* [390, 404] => -0.6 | 36.5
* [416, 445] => 1.1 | 33.5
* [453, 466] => 1.0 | 31.8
